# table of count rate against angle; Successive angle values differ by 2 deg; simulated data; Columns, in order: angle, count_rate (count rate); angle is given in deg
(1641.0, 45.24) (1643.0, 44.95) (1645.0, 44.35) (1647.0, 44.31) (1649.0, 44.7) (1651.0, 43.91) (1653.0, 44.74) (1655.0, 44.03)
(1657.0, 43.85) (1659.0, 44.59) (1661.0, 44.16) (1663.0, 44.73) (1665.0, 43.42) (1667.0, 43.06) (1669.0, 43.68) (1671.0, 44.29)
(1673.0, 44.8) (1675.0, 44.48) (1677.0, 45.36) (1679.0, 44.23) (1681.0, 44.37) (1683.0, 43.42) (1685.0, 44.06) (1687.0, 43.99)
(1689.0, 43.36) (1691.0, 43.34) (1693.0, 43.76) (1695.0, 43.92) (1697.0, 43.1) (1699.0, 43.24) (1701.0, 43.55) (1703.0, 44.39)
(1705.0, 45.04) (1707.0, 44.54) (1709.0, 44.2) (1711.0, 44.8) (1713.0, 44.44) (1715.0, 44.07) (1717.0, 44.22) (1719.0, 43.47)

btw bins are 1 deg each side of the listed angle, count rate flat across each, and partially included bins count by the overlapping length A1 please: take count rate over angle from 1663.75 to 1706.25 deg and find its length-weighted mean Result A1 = 44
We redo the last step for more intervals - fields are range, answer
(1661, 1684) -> 44.2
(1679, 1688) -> 44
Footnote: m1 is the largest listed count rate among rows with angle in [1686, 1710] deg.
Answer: 45.04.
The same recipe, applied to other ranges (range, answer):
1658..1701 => 45.36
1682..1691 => 44.06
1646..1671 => 44.74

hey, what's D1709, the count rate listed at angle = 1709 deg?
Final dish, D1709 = 44.2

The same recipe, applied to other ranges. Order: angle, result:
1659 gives 44.59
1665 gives 43.42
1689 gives 43.36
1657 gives 43.85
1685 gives 44.06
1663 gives 44.73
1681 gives 44.37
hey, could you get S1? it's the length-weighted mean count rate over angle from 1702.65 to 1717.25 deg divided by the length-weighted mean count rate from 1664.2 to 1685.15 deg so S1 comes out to 1.0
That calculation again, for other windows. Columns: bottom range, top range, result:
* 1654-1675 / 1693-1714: 1.00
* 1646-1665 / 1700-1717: 1.00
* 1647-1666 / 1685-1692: 0.99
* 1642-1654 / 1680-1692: 0.98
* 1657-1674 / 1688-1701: 0.99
